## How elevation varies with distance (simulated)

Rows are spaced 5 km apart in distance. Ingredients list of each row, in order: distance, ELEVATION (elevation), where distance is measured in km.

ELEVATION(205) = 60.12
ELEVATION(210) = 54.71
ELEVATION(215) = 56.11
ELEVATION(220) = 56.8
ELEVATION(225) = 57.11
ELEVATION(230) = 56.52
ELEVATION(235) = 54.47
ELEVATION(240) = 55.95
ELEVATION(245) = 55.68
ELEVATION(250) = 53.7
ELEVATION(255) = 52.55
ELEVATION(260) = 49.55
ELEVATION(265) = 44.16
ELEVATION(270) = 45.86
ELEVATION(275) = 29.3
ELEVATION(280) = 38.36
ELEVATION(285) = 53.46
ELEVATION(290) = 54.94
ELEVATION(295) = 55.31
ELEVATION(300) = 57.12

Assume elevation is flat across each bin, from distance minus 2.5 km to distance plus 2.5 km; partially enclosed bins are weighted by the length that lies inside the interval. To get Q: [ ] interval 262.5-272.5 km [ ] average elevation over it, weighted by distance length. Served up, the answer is 45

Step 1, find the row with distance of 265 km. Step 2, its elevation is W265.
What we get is 44.16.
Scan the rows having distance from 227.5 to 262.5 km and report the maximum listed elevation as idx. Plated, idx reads 56.52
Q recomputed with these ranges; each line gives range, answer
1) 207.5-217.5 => 55.4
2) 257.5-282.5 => 41.4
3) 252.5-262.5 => 51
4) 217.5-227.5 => 57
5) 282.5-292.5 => 54.2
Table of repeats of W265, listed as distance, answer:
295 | 55.31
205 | 60.12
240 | 55.95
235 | 54.47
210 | 54.71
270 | 45.86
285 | 53.46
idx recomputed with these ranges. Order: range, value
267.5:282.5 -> 45.86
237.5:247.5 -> 55.95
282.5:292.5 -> 54.94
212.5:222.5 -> 56.8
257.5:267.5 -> 49.55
